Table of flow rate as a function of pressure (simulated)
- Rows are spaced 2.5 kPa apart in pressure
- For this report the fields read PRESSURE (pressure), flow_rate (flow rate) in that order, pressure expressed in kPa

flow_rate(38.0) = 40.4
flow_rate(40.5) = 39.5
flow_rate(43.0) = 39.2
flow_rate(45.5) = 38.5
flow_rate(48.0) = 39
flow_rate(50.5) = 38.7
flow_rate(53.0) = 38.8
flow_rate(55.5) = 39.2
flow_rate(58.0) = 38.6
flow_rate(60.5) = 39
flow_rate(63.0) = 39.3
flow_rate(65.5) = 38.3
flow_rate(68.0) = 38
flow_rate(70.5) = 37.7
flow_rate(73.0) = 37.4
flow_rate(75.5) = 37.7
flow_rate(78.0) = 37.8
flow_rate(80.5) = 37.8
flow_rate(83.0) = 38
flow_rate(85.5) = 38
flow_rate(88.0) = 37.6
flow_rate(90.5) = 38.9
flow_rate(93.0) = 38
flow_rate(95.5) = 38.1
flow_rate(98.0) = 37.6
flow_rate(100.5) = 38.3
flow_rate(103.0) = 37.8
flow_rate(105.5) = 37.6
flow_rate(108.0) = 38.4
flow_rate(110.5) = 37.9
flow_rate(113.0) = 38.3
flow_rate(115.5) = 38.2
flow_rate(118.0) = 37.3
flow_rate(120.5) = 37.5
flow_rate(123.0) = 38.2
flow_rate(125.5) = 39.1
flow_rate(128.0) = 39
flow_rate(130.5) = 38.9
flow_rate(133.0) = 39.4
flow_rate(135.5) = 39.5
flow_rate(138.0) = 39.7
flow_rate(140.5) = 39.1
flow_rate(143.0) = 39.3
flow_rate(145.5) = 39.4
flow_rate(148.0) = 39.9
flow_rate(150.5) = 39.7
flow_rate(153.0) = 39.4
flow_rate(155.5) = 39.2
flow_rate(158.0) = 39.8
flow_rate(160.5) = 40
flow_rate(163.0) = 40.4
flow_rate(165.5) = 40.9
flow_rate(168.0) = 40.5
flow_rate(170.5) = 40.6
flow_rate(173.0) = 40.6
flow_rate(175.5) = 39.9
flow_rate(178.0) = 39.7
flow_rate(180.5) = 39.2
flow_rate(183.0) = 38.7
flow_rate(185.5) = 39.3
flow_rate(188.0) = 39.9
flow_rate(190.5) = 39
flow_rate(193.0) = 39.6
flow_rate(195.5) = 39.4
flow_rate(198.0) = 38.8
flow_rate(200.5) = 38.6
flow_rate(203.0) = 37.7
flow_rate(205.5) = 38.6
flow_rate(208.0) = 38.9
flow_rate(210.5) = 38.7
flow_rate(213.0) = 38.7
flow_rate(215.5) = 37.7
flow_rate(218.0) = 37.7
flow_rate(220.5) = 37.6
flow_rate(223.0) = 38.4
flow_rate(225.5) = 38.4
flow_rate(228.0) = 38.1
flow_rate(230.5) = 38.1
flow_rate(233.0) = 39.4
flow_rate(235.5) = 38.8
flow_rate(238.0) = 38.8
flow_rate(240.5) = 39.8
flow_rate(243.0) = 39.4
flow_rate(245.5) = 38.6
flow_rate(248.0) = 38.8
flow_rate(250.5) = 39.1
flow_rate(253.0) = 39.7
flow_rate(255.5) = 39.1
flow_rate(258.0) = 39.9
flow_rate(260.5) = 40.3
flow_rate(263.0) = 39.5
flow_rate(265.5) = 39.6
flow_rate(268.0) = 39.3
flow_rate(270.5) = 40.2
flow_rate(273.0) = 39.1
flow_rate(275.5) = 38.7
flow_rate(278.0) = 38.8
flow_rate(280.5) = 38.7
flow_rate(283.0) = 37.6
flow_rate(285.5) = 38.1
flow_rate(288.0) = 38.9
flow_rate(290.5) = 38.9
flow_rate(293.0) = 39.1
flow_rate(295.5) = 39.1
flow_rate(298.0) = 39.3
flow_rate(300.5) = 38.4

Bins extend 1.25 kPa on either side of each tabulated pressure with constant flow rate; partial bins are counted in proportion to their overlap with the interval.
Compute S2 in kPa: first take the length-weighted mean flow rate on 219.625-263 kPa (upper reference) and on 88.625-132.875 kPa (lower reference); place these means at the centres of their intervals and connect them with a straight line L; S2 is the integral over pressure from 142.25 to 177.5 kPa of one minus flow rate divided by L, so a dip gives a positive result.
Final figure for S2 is -1.4 kPa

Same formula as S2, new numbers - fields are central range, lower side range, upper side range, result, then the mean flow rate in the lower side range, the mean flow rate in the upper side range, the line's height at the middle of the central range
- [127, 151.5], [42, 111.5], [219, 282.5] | -0.55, 38.3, 39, 38.5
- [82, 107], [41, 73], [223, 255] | 0.46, 38.7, 38.9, 38.7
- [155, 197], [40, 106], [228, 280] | -1.07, 38.3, 39.2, 38.8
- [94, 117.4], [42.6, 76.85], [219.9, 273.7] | 0.40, 38.5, 39.1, 38.7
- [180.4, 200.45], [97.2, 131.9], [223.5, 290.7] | -0.30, 38.2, 39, 38.6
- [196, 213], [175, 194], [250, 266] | 0.37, 39.4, 39.6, 39.5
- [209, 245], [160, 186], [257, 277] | 1.09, 40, 39.6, 39.7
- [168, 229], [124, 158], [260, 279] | 0.68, 39.4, 39.4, 39.4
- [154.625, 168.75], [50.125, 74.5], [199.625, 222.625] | -0.67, 38.5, 38.2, 38.3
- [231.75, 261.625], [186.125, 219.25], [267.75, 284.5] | -0.37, 38.7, 38.9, 38.8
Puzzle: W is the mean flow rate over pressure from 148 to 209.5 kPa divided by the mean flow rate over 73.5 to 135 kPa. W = 1.0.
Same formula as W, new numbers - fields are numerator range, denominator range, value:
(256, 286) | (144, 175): 0.98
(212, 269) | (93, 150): 1.01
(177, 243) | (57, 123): 1.02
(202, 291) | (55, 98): 1.02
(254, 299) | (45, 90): 1.02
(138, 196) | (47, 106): 1.04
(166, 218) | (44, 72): 1.01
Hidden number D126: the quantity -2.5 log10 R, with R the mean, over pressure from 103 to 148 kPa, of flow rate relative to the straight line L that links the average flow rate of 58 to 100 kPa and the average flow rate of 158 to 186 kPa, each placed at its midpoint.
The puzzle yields 0.01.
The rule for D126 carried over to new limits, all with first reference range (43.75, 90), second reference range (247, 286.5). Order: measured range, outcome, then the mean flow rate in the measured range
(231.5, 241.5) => 0.00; 39.2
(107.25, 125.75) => 0.01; 38.1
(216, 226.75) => 0.03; 38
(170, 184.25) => -0.03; 39.7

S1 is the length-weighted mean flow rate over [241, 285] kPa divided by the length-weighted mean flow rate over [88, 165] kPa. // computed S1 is 1.0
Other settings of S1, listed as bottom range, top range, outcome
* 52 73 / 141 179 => 1.04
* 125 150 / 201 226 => 0.97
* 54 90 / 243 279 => 1.03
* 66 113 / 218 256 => 1.02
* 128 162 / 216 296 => 0.99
